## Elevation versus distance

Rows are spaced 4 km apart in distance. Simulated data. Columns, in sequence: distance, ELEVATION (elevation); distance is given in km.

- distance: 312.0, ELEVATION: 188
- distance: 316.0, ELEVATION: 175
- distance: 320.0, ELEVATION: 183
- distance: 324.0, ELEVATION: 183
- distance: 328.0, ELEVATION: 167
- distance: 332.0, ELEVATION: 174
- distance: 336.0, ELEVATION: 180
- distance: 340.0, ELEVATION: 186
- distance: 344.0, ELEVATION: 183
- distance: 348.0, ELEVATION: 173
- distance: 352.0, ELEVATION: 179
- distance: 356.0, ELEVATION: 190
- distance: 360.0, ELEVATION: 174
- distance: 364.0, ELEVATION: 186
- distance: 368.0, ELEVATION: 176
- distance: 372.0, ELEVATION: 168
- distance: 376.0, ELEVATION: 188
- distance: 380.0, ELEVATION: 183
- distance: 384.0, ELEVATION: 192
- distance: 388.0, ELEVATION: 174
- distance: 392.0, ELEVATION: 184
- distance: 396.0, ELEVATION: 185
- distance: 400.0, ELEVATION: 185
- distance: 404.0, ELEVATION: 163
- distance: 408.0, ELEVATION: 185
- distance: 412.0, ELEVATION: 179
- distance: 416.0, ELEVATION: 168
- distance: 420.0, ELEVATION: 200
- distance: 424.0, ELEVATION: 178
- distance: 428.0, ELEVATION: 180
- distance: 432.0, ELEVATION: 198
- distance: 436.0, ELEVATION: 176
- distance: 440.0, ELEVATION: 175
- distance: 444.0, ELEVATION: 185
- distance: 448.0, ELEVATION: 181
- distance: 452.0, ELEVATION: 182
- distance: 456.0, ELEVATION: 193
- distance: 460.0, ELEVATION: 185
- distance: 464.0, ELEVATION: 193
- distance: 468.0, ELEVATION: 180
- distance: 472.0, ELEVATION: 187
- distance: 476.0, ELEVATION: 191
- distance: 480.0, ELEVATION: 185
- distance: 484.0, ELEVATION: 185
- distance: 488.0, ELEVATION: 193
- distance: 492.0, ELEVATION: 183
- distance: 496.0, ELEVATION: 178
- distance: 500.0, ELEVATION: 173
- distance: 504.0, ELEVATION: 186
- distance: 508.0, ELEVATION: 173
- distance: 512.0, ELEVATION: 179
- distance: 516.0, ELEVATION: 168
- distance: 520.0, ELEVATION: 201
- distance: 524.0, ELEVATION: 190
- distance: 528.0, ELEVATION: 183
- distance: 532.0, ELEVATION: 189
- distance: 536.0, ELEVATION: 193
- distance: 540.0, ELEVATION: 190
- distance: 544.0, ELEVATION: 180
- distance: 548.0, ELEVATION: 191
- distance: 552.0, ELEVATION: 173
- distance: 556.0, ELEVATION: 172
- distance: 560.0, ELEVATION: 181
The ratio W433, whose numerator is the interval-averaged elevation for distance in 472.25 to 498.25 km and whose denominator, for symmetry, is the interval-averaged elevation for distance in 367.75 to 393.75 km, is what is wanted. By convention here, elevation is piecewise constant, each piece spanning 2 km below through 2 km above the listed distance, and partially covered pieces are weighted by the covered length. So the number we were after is 1.0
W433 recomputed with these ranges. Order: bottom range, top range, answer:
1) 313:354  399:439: 1.01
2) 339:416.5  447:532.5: 1.02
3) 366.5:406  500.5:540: 1.03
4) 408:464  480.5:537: 1.00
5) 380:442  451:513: 1.02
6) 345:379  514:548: 1.04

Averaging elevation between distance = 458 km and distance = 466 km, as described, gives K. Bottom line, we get 189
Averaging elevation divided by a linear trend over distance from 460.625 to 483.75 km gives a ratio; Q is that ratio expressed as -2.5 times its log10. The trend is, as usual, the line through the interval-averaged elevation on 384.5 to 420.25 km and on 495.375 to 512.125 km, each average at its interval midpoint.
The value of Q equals -0.05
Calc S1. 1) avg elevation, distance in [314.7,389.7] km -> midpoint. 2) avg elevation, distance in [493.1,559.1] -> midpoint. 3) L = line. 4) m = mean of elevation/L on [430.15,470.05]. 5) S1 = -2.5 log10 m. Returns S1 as -0.02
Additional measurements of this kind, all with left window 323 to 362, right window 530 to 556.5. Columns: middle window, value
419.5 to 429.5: -0.018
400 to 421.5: 0.010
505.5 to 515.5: 0.051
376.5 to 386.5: -0.041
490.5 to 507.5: 0.024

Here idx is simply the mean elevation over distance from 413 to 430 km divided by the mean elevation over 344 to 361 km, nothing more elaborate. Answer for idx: 1.01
